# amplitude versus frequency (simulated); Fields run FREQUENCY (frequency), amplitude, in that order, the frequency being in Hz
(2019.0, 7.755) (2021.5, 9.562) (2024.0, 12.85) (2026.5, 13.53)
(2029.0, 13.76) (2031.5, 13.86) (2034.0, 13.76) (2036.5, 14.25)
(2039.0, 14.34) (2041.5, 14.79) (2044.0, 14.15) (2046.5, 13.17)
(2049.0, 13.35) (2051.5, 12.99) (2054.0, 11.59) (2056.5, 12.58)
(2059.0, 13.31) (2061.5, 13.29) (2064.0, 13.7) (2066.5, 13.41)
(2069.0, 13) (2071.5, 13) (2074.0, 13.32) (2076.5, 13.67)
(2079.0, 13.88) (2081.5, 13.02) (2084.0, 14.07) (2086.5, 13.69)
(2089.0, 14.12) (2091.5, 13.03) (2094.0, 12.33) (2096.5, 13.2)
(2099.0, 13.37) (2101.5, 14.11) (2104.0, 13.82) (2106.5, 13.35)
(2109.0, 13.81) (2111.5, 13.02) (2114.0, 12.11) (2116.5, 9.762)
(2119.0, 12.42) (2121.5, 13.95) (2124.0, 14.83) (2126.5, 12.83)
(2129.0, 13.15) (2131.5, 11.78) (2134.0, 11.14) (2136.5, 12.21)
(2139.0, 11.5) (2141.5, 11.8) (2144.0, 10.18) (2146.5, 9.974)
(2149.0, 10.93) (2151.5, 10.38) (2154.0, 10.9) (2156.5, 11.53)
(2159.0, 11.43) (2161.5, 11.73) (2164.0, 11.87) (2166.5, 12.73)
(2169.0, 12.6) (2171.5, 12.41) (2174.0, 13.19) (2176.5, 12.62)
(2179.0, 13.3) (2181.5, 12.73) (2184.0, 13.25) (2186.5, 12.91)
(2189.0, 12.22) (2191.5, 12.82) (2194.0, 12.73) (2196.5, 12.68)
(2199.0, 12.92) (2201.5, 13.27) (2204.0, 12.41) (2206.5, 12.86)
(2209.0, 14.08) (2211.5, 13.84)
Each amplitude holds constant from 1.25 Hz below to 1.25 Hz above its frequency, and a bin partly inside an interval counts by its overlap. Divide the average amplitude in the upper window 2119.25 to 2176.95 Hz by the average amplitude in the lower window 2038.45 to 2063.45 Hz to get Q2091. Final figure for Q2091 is 0.9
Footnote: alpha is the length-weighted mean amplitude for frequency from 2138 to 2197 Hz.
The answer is 12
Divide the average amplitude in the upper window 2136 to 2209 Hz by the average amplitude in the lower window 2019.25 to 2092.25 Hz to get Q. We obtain 0.9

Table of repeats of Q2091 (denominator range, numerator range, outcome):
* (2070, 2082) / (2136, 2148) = 0.83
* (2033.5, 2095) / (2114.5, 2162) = 0.87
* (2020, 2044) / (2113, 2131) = 0.95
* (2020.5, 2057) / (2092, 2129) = 0.98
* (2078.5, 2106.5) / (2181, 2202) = 0.95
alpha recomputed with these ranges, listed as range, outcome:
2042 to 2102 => 13.3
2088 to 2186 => 12.4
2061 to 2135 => 13.1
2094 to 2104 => 13.4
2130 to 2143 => 11.7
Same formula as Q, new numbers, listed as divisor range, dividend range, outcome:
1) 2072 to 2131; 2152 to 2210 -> 0.95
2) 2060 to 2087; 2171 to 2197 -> 0.95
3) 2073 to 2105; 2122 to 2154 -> 0.87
